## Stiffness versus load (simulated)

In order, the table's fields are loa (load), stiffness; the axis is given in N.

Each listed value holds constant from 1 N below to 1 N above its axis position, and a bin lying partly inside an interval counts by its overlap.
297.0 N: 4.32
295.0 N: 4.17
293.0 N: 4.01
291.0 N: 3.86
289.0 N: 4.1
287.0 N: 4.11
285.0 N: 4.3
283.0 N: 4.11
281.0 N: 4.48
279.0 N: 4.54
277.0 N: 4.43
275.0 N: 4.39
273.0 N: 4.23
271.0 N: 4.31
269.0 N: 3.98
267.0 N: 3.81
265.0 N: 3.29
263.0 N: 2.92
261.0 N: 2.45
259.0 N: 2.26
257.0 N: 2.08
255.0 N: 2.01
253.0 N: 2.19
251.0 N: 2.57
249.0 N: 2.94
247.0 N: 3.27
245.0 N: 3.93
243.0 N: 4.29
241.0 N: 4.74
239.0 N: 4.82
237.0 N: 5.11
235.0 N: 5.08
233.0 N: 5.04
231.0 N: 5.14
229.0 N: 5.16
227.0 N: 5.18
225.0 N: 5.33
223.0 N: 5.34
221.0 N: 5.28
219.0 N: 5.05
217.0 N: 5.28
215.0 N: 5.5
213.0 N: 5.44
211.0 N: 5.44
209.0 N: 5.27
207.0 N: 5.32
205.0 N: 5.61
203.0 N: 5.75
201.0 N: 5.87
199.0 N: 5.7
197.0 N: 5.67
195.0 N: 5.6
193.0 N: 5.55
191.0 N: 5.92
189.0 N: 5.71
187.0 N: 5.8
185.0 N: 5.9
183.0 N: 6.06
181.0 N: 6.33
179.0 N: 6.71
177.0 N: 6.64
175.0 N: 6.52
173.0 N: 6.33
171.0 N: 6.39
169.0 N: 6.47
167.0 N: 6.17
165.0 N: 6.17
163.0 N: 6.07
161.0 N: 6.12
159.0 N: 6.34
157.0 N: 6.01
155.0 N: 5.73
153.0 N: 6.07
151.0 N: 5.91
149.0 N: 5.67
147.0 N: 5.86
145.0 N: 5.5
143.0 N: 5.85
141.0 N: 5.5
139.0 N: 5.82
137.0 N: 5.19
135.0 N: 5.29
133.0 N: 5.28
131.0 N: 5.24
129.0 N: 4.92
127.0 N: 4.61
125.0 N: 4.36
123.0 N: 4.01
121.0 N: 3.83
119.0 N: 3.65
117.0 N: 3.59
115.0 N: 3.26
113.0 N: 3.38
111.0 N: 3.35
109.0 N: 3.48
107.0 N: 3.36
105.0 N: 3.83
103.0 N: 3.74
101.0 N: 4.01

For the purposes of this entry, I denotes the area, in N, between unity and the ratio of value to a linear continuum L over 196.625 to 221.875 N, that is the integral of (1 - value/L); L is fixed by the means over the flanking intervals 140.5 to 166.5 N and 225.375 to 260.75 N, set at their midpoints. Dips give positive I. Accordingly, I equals -4.5 N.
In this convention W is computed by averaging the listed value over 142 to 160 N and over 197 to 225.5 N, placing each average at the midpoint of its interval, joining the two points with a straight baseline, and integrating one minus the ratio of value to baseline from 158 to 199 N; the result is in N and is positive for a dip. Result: -3.1 N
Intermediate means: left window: 5.88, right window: 5.45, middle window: 6.11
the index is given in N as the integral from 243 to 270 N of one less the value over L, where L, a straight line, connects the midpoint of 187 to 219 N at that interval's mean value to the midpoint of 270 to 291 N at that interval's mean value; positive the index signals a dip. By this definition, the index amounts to 9.9 N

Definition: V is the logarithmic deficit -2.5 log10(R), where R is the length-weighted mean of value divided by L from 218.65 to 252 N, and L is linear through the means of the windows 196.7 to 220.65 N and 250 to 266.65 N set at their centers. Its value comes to -0.18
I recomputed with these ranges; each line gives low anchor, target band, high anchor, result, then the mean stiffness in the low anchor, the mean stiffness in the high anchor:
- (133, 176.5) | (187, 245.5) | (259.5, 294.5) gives -4.3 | 5.94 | 3.94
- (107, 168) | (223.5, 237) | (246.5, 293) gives -4.0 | 5.05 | 3.52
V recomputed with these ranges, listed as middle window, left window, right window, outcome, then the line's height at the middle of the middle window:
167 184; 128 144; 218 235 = -0.21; 5.3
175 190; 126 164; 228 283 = -0.23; 5.02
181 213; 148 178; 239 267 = -0.14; 5.01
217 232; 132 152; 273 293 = -0.09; 4.8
